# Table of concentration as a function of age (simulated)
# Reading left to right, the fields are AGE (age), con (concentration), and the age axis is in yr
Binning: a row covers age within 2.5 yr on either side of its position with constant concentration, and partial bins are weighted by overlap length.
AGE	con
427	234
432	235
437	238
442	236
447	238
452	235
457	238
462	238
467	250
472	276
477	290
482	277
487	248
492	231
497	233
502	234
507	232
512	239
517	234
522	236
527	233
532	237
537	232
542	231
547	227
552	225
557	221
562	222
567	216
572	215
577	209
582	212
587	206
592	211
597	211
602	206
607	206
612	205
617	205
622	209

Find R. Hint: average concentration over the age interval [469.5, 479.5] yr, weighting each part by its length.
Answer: 283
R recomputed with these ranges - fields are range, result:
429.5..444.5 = 236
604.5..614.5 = 206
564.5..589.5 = 212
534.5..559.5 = 227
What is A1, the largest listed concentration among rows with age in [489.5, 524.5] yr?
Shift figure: 239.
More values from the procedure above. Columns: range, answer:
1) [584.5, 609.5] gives 211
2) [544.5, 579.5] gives 227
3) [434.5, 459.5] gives 238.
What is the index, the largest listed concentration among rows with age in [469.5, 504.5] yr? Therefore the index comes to 290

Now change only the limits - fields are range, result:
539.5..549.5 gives 231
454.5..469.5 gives 250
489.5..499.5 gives 233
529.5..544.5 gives 237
